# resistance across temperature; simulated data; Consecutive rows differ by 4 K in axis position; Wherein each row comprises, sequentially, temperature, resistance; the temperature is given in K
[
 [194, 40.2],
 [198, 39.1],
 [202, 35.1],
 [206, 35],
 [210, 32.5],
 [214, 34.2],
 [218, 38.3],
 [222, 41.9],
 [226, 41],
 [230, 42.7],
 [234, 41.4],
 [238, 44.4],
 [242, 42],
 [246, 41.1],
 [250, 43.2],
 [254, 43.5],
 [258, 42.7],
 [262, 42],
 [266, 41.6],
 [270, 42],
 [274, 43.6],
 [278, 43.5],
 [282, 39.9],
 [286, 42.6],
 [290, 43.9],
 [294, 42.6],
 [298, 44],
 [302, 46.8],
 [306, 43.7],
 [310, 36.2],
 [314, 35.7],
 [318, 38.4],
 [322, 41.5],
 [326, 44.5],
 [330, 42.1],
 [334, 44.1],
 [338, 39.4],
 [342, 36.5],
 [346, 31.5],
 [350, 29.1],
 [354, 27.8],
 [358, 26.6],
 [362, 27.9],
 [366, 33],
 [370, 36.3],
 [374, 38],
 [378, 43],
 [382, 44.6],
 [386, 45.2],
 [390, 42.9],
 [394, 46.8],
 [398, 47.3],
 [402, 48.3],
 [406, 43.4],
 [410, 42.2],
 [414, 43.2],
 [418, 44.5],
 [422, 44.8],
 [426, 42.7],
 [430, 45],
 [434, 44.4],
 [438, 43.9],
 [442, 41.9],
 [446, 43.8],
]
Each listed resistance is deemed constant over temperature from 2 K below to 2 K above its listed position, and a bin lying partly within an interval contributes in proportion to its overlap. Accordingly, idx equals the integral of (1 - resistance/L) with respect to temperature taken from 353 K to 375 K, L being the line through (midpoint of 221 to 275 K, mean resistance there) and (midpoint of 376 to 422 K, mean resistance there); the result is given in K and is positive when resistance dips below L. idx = 6.3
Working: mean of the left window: 42.4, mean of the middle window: 31.5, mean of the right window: 44.7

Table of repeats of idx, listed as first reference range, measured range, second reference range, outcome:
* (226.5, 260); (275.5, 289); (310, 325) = -0.6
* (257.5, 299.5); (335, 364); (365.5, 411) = 7.5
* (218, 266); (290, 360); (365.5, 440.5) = 7.1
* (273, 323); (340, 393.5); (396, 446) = 9.0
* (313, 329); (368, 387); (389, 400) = 1.5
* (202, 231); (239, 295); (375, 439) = -4.4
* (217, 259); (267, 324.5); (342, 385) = -5.0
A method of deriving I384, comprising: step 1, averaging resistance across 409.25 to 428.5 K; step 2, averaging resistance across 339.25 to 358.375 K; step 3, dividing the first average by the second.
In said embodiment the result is 1.41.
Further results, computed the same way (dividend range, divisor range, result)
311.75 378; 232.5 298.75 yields 0.85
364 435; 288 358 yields 1.11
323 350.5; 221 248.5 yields 0.92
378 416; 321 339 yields 1.05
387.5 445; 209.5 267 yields 1.08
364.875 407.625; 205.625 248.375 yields 1.08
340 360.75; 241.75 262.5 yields 0.71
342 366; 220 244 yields 0.70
